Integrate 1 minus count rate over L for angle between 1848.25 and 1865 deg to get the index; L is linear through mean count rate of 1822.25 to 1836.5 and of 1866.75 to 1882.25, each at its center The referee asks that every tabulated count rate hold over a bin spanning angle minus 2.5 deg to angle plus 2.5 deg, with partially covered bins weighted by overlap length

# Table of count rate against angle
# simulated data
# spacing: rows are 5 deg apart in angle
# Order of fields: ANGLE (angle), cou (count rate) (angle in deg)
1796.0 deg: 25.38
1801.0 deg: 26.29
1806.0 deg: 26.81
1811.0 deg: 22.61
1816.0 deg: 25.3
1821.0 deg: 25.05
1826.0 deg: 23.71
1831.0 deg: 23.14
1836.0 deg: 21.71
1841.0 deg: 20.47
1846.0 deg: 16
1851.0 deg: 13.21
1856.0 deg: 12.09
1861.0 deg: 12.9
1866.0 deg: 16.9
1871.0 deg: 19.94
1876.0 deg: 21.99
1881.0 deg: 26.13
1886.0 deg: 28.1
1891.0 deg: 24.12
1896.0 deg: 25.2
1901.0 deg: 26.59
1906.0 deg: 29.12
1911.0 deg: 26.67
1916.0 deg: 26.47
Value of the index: 6.9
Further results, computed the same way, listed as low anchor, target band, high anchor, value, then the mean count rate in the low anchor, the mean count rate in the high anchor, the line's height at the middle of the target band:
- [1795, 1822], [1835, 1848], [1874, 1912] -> 3.2 deg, 25.2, 26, 25.5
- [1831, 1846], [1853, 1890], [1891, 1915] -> 6.3 deg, 20.6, 26.6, 23.7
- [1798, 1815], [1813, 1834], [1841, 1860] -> -3.1 deg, 25.2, 14.6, 21.1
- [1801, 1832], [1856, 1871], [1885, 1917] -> 6.1 deg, 24.6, 26.5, 25.7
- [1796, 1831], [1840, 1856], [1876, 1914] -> 6.3 deg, 24.9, 26.3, 25.5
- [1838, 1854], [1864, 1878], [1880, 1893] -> 1.8 deg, 16.6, 26.2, 22.5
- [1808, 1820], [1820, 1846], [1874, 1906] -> 2.7 deg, 24.2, 25.7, 24.6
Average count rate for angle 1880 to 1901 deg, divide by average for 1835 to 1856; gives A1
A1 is 1.5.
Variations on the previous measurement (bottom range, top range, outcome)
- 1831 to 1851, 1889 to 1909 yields 1.38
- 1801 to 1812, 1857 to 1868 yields 0.57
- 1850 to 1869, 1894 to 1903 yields 1.85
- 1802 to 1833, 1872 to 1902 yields 1.02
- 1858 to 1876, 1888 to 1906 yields 1.51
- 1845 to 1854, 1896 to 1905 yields 1.87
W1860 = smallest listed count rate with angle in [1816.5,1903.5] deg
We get 12.09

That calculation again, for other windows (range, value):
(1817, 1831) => 23.14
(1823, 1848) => 16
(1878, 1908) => 24.12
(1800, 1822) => 22.61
